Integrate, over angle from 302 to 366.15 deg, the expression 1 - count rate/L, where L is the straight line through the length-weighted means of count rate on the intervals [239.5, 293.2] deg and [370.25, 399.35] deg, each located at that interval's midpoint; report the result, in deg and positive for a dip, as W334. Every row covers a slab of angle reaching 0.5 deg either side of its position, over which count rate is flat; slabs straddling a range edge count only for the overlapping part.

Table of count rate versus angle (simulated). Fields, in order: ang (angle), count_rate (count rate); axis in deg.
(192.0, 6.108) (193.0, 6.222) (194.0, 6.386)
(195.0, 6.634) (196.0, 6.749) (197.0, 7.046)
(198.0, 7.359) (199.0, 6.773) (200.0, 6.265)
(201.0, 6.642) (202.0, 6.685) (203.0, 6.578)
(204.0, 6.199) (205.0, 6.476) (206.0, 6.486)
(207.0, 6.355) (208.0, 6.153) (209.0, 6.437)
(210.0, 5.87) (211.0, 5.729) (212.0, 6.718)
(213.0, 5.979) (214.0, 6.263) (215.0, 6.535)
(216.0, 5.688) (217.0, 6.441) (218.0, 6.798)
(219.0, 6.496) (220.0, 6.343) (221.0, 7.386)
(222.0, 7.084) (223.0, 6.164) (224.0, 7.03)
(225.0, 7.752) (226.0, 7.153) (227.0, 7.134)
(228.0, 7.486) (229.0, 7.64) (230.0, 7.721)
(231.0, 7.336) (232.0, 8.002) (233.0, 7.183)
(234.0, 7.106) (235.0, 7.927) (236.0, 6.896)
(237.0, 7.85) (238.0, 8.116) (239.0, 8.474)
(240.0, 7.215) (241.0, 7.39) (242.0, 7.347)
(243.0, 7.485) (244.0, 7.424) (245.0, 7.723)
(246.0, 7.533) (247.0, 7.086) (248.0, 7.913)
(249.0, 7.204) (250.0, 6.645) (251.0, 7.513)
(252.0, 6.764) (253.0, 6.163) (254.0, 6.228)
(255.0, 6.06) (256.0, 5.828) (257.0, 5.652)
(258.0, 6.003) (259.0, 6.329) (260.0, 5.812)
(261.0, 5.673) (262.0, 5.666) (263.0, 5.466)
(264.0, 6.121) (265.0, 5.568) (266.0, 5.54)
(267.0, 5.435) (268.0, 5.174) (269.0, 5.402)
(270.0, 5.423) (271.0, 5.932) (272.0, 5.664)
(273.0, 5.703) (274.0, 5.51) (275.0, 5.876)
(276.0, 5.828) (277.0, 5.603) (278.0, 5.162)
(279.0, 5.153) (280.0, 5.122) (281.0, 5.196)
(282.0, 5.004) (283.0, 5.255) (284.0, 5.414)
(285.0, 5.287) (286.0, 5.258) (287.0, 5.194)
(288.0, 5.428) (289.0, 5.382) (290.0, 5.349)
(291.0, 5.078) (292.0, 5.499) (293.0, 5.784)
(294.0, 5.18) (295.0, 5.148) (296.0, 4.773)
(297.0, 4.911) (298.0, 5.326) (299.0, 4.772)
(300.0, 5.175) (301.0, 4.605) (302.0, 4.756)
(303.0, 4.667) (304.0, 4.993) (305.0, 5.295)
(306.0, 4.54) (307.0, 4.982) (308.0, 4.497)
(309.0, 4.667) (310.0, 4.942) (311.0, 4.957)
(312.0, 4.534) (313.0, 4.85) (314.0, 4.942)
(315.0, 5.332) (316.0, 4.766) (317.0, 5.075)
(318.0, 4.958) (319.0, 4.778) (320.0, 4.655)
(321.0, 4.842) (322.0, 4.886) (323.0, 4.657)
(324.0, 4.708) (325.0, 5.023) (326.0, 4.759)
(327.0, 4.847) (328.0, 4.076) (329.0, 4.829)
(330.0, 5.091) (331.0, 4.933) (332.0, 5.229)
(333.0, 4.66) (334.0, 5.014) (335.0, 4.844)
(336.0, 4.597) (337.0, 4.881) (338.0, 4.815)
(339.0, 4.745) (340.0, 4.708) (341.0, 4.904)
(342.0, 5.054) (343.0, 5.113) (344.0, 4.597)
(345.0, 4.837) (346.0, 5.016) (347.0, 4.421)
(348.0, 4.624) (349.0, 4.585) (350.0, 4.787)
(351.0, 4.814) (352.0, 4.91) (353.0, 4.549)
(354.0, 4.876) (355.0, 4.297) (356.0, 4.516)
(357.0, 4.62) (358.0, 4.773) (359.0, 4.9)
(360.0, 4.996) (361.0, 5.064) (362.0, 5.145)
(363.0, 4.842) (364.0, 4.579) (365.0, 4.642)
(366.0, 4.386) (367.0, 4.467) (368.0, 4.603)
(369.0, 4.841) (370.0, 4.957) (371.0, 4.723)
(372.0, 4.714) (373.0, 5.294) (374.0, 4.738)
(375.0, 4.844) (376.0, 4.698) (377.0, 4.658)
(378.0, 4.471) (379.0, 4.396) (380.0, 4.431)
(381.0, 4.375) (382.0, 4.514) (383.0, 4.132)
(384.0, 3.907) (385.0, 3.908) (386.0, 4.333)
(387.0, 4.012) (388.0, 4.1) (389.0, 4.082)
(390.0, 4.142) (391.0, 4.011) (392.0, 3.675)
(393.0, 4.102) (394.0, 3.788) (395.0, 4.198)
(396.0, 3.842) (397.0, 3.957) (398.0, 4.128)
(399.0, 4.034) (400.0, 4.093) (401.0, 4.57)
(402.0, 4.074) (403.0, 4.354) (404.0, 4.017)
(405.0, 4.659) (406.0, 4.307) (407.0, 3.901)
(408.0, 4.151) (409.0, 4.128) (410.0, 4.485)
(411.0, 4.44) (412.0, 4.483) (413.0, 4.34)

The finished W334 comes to 2.6 deg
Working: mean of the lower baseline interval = 5.99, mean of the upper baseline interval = 4.29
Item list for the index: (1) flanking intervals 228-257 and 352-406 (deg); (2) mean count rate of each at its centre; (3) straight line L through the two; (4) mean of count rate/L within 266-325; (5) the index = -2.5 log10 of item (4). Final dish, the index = 0.199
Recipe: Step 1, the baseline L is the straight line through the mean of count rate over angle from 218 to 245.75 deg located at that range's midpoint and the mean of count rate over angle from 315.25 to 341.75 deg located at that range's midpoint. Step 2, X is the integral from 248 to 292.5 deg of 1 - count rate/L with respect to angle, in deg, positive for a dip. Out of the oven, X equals 4.5 deg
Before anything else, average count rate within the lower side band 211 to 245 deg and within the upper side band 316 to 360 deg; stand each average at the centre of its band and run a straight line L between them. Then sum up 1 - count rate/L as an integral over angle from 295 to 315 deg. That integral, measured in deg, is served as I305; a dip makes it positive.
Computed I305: 2.2 deg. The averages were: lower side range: 7.13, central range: 4.87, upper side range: 4.79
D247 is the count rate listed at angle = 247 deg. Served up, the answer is 7.086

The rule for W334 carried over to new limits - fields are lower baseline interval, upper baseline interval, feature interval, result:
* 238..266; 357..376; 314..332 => 2.2 deg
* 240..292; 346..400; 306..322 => 1.4 deg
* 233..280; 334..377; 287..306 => 2.1 deg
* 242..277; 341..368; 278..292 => 1.4 deg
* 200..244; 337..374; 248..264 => 0.3 deg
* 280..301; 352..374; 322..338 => 0.5 deg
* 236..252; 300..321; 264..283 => 2.5 deg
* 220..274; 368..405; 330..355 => 1.3 deg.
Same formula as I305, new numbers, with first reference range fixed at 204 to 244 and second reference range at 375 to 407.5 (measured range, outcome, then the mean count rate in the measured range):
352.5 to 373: -0.3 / 4.74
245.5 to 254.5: -0.7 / 7.01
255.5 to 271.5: 1.6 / 5.69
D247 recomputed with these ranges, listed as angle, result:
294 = 5.18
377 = 4.658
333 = 4.66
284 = 5.414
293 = 5.784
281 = 5.196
